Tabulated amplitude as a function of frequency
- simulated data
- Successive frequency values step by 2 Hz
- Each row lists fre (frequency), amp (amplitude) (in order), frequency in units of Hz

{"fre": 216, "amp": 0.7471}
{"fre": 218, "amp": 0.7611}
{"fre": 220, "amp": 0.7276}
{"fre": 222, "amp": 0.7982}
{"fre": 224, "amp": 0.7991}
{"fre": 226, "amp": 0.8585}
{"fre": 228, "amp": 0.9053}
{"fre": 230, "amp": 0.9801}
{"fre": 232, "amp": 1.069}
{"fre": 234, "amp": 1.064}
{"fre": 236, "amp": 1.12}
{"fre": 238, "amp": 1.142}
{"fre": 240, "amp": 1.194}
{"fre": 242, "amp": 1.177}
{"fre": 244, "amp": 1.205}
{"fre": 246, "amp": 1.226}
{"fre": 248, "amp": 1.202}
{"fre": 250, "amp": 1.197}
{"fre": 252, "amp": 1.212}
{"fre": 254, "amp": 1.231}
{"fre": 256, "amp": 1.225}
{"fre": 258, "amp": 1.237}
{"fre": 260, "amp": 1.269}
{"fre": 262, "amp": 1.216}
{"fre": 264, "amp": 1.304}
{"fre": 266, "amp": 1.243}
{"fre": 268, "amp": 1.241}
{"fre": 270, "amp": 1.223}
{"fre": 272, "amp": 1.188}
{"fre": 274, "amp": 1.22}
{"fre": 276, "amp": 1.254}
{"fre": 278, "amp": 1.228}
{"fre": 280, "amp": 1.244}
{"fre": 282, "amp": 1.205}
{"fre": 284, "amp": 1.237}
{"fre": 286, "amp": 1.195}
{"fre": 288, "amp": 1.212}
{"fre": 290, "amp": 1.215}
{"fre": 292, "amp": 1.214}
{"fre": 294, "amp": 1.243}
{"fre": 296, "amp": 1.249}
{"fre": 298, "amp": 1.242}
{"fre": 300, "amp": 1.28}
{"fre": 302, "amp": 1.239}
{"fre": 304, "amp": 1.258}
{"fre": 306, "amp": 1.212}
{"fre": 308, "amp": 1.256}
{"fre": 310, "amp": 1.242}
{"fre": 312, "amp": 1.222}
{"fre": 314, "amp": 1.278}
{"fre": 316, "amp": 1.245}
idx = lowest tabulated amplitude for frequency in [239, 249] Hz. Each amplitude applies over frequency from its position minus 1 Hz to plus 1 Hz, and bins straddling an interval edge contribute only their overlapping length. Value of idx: 1.177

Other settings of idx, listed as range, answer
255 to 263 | 1.216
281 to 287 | 1.195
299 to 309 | 1.212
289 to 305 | 1.214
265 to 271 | 1.223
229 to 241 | 0.9801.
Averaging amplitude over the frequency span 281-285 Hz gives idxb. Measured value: 1.22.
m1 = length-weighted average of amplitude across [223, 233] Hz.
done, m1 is 0.922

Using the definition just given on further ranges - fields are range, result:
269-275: 1.21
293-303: 1.25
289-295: 1.22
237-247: 1.19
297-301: 1.26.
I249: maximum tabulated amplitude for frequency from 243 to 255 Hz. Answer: 1.231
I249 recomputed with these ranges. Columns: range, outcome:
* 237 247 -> 1.226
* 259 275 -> 1.304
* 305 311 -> 1.256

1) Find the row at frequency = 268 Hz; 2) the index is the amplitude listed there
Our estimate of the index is 1.241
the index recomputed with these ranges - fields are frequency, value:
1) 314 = 1.278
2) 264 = 1.304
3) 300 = 1.28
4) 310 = 1.242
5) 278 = 1.228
